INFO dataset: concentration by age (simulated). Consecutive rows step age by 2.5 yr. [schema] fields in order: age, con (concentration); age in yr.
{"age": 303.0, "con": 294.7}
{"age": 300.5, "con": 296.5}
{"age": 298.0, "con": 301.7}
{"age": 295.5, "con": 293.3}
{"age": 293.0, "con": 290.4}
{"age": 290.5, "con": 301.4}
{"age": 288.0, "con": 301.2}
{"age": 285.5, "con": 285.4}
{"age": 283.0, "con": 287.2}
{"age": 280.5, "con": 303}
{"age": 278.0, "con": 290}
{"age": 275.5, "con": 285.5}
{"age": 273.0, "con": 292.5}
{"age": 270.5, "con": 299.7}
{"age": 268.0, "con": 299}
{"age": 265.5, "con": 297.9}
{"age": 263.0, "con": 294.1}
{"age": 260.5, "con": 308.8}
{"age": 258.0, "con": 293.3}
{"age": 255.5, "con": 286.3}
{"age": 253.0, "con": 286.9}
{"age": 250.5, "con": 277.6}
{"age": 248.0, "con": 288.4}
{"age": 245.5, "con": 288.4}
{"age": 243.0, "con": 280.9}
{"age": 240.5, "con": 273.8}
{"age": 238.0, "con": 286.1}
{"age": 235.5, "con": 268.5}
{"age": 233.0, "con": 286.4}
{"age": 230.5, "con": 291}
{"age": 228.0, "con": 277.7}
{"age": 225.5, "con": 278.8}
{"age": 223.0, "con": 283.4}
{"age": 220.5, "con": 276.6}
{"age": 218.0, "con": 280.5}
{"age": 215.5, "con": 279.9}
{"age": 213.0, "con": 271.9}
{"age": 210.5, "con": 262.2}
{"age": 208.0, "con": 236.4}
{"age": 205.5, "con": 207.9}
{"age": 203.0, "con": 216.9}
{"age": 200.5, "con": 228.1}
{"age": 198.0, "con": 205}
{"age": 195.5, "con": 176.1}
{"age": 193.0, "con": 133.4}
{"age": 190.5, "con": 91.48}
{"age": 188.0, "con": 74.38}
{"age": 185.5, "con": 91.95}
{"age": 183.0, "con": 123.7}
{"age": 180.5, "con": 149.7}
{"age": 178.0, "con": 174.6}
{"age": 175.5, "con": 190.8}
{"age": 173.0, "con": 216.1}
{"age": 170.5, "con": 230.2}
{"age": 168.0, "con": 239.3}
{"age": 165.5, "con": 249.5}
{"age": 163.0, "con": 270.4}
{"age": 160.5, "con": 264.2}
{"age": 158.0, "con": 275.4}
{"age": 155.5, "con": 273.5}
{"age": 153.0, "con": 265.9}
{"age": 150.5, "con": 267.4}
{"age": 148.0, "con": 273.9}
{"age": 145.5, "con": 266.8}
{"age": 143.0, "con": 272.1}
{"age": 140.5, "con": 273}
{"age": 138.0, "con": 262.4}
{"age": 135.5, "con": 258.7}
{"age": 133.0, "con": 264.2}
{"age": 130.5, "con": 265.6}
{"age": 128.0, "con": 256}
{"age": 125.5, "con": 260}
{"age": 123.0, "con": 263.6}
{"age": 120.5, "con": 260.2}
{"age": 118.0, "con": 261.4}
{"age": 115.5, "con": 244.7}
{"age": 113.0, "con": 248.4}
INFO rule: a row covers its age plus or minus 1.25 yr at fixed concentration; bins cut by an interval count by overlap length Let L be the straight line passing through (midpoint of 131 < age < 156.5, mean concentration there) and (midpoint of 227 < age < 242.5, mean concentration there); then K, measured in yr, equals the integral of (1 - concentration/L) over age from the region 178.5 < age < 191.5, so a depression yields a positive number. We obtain 7.7 yr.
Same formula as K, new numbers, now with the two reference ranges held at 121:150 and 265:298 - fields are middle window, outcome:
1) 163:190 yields 9.6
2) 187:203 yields 6.9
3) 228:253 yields 0.3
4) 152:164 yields 0.0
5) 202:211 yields 1.6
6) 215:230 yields 0.1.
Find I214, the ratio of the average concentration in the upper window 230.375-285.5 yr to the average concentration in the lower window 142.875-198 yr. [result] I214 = 1.40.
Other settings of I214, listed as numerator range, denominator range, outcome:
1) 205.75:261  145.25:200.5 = 1.36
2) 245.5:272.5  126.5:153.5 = 1.10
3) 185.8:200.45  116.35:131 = 0.54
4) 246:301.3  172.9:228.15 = 1.44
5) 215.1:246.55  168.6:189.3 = 1.77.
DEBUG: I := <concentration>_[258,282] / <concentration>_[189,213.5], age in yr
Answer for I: 1.5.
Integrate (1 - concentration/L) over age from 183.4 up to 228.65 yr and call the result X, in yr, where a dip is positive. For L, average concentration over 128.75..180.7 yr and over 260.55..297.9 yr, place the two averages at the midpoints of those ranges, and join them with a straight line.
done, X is 9.6 yr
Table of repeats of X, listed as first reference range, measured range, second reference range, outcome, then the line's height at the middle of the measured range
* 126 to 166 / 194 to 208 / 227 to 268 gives 3.5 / 278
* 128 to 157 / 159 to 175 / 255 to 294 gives 1.7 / 272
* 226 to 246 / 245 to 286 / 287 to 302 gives -0.4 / 289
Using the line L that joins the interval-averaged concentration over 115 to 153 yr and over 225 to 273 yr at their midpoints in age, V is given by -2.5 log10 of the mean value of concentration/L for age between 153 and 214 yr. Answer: 0.324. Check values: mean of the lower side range 264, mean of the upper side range 288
